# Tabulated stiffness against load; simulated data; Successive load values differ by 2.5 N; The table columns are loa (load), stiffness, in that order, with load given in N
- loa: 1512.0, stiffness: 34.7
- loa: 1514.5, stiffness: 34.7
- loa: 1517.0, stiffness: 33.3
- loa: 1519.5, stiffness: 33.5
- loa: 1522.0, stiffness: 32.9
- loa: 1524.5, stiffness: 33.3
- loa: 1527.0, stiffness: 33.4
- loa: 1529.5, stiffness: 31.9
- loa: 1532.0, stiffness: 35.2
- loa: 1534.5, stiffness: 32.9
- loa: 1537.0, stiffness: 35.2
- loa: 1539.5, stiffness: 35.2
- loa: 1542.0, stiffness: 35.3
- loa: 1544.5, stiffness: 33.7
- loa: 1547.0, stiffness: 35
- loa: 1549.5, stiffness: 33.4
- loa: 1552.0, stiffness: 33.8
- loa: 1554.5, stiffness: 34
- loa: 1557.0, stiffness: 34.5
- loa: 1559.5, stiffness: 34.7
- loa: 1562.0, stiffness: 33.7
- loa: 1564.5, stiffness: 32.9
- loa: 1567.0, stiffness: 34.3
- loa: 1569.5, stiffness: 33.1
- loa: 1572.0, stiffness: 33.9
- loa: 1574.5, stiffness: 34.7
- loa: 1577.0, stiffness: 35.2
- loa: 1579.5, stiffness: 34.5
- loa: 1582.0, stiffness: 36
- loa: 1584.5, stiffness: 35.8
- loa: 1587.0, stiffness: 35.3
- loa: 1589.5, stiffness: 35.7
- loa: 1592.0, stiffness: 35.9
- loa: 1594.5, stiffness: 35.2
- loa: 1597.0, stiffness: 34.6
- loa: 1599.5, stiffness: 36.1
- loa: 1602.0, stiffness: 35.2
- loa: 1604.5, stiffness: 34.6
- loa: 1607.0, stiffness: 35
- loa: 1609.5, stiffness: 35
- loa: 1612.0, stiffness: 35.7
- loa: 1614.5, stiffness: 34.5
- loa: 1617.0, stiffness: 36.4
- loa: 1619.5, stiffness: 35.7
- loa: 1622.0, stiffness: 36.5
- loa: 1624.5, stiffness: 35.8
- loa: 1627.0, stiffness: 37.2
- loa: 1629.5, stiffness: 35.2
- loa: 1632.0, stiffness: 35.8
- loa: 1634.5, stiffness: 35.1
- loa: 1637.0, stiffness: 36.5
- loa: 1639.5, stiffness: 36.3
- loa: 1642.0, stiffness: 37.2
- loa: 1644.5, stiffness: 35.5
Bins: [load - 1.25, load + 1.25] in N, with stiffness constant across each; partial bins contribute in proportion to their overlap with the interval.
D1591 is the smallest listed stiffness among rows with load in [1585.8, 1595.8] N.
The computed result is 35.2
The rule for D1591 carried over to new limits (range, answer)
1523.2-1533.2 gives 31.9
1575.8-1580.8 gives 34.5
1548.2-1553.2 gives 33.4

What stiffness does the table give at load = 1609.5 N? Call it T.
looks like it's 35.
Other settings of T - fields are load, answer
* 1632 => 35.8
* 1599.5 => 36.1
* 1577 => 35.2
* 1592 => 35.9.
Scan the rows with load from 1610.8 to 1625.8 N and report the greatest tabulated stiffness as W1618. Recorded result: 36.5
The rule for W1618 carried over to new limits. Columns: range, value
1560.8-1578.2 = 35.2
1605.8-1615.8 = 35.7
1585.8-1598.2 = 35.9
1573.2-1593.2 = 36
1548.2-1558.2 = 34.5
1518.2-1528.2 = 33.5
